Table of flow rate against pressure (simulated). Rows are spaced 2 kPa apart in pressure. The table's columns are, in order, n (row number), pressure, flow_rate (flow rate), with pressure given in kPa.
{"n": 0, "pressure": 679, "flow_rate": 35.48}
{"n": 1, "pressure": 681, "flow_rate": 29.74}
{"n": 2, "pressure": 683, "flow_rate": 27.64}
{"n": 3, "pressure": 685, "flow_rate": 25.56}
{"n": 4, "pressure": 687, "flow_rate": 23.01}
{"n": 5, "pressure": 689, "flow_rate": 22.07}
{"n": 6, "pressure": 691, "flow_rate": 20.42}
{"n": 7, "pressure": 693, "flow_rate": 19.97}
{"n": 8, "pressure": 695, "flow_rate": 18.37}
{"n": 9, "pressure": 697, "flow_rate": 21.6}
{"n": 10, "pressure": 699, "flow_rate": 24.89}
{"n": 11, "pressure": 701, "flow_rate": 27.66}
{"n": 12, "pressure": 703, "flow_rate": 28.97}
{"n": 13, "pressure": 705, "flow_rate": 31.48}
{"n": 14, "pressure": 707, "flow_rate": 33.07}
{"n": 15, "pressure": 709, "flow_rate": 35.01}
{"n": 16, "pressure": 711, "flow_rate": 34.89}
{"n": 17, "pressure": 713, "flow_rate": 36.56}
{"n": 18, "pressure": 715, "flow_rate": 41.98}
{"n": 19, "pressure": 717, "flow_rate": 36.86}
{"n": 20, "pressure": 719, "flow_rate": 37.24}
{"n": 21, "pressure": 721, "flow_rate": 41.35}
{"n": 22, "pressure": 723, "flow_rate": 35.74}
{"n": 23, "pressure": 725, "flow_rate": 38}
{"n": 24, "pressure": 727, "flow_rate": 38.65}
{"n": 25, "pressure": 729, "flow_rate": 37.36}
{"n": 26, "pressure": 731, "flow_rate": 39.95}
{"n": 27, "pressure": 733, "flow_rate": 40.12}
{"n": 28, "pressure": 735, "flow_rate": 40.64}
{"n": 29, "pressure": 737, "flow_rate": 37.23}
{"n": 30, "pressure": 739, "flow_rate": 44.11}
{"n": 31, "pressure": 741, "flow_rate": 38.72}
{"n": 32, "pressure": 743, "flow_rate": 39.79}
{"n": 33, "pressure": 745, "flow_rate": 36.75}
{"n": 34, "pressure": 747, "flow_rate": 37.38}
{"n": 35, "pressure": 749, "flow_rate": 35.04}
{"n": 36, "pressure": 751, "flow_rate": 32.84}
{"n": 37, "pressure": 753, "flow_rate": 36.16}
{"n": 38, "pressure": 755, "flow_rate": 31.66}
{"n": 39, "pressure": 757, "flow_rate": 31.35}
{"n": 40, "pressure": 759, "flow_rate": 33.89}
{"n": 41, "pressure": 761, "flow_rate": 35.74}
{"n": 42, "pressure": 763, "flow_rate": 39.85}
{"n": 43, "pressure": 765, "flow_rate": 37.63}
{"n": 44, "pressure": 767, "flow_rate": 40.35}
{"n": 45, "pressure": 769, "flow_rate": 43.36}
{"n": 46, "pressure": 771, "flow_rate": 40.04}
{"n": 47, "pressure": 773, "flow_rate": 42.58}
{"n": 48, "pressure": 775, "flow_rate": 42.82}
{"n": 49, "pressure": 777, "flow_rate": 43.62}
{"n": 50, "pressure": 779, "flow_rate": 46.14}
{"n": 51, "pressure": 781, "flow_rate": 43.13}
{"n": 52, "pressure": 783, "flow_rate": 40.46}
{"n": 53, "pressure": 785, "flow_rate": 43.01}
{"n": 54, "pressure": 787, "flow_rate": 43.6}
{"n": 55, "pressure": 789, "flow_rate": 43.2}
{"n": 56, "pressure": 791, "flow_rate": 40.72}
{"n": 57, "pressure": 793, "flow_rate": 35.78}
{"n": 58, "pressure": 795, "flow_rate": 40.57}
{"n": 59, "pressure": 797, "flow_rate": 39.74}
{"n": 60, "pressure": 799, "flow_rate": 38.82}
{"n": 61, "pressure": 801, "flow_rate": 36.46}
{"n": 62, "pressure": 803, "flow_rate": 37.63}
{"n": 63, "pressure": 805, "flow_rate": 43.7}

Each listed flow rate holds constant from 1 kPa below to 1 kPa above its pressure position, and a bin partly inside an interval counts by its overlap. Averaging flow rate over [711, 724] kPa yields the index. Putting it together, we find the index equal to 38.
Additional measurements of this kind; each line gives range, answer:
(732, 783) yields 38.9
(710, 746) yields 38.7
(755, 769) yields 36.6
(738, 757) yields 36.6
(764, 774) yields 40.8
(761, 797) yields 41.4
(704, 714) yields 34.2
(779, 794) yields 41.7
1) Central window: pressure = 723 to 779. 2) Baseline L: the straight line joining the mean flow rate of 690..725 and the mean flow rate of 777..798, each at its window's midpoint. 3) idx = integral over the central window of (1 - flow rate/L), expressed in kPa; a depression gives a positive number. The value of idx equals -2.5 kPa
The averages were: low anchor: 31.1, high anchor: 41.7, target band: 38.4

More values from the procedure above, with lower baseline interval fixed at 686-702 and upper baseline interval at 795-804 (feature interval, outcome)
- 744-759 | -1.64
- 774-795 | -3.55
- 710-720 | -4.73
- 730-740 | -4.16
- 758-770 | -1.98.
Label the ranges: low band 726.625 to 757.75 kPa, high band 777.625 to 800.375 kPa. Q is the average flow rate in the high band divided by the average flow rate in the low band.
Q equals 1.11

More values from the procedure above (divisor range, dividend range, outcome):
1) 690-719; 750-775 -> 1.26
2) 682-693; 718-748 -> 1.66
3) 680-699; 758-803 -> 1.74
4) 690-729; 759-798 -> 1.29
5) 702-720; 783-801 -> 1.15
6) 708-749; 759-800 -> 1.07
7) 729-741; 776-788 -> 1.08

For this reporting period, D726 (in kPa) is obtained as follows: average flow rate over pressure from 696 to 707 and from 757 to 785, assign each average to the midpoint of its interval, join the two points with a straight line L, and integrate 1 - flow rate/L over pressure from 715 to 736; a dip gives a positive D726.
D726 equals -4.5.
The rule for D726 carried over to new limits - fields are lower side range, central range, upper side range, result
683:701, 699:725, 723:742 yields -3.3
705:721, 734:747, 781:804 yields -0.6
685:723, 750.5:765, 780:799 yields 0.8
